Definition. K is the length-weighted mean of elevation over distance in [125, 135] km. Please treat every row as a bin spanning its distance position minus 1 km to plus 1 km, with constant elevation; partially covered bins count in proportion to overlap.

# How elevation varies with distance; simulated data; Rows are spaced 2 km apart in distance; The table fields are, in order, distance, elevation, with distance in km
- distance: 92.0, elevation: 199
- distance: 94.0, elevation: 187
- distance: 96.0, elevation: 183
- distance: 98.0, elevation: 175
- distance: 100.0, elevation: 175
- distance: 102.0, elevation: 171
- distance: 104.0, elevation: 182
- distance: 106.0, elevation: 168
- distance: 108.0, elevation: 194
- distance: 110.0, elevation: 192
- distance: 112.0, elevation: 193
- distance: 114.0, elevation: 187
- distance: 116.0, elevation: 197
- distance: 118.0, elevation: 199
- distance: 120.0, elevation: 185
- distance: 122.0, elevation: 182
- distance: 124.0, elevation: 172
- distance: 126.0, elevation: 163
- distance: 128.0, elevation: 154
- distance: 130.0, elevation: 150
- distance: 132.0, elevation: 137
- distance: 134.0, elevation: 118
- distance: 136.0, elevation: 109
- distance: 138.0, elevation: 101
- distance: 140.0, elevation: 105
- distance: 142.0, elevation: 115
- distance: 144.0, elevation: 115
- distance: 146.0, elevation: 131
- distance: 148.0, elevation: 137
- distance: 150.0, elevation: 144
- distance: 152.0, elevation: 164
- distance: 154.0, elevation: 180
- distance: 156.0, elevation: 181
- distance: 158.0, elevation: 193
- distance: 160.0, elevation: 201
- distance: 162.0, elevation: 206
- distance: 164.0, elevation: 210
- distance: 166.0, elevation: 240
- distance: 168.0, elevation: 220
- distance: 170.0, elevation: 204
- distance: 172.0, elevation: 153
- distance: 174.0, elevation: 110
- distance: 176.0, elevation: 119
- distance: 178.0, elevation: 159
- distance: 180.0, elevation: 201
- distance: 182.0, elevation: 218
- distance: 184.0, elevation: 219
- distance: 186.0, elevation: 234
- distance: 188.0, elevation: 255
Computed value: 144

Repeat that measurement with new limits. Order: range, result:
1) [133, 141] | 108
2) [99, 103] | 173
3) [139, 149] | 121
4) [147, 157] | 161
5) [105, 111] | 185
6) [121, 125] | 177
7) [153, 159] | 185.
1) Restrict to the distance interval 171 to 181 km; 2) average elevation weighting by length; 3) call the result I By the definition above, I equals 148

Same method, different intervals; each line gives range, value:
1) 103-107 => 175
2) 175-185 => 183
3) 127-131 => 152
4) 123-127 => 168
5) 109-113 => 192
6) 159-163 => 204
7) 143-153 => 138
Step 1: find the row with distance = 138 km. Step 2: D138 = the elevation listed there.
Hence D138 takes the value 101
